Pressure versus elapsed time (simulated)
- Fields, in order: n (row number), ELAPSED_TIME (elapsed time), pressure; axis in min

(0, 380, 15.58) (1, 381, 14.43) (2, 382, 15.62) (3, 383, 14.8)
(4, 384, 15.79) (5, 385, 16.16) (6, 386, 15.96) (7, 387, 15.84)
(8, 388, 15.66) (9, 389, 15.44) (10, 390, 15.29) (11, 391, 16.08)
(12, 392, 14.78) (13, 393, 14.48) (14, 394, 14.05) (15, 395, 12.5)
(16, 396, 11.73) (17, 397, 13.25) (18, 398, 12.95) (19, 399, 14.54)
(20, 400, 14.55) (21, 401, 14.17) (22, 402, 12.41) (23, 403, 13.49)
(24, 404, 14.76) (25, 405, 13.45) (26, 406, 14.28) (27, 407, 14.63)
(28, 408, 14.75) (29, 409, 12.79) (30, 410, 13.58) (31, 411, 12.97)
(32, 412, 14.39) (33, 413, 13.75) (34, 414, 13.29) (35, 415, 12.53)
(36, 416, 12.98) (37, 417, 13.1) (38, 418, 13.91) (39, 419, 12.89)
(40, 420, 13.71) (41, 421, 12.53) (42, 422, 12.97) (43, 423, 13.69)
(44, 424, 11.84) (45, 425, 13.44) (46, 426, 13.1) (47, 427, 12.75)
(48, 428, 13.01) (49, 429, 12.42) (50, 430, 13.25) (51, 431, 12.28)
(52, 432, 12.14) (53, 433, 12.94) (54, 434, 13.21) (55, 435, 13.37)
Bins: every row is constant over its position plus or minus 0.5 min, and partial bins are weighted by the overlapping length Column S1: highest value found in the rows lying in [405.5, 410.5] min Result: 14.75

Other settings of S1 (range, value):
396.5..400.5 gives 14.55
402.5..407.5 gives 14.76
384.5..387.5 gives 16.16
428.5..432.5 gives 13.25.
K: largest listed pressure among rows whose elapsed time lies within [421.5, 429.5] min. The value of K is 13.69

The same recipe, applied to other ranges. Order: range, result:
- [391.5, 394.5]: 14.78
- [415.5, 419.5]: 13.91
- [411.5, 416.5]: 14.39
